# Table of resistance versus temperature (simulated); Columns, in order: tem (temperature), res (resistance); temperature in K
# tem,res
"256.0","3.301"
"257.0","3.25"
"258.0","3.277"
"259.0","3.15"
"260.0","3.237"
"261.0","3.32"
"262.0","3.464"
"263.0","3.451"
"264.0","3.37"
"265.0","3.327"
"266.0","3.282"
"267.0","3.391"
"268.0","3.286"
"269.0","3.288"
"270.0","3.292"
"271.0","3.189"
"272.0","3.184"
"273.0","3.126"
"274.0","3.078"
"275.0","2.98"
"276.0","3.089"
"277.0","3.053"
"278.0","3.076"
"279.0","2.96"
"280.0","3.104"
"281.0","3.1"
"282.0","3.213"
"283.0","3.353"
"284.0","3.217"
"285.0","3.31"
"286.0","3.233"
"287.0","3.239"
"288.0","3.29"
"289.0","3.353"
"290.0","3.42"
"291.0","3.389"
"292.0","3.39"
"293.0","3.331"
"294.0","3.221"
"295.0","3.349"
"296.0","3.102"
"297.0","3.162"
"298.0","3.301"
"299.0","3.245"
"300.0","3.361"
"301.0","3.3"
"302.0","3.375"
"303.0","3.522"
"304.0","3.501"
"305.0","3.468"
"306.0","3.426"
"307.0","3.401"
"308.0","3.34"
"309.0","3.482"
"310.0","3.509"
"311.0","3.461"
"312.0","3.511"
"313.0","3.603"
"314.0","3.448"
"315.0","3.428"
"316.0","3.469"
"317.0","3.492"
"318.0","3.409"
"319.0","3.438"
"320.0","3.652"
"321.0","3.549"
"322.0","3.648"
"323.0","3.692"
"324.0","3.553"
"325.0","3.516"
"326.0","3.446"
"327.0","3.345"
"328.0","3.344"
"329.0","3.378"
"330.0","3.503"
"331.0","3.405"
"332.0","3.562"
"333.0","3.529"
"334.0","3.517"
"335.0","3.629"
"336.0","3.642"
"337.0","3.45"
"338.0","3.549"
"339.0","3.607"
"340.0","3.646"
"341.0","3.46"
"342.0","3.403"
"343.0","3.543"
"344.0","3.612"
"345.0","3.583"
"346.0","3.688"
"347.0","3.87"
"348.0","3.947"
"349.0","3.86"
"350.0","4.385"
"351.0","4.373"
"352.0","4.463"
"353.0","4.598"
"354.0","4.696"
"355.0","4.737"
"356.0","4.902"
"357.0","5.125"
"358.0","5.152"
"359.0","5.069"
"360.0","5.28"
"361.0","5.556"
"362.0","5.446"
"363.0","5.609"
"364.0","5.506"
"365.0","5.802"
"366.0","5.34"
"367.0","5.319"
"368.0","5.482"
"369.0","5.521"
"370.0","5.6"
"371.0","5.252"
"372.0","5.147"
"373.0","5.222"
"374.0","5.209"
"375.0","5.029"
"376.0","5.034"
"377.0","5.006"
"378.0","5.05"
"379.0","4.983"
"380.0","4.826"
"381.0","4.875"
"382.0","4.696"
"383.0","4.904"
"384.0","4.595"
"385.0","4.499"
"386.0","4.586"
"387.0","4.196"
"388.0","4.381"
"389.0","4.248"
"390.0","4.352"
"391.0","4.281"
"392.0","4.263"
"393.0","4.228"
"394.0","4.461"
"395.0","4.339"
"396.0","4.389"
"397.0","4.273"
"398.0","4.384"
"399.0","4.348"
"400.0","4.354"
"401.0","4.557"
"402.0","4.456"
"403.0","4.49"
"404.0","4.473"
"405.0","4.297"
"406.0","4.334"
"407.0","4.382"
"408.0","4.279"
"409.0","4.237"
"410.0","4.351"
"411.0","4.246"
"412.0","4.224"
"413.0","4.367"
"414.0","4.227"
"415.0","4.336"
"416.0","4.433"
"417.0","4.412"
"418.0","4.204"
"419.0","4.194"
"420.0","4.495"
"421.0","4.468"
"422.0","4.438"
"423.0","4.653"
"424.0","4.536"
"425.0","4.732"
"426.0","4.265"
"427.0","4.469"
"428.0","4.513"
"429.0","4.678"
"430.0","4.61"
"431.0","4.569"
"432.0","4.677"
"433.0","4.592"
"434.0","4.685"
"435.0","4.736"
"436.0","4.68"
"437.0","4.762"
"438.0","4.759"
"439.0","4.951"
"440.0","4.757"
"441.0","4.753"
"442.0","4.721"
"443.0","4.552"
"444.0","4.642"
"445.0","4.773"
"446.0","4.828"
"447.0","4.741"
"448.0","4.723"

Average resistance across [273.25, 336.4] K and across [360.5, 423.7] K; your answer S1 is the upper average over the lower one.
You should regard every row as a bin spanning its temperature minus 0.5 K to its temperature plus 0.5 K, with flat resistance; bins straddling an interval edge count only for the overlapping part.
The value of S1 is 1.4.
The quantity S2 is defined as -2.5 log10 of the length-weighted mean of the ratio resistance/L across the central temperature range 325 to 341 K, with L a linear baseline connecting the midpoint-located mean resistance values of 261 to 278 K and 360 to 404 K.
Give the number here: 0.18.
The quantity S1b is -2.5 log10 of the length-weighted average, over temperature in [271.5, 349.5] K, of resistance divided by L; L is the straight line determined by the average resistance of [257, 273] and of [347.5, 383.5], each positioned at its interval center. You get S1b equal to 0.19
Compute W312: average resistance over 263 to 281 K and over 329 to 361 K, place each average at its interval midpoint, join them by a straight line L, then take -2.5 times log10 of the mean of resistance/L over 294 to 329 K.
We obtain 0.07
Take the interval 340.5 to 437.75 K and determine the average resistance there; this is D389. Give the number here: 4.59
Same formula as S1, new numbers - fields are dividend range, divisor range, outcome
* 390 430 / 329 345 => 1.24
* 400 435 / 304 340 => 1.27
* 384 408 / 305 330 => 1.26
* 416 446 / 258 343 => 1.36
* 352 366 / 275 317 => 1.56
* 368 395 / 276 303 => 1.47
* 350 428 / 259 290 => 1.45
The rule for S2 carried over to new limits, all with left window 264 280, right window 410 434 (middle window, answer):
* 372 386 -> -0.20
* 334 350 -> 0.04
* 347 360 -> -0.19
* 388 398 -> -0.03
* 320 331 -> 0.04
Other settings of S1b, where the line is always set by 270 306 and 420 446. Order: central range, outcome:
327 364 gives -0.08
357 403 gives -0.18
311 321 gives 0.01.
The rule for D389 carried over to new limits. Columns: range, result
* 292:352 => 3.52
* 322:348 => 3.55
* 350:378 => 5.15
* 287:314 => 3.38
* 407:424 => 4.35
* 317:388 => 4.35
